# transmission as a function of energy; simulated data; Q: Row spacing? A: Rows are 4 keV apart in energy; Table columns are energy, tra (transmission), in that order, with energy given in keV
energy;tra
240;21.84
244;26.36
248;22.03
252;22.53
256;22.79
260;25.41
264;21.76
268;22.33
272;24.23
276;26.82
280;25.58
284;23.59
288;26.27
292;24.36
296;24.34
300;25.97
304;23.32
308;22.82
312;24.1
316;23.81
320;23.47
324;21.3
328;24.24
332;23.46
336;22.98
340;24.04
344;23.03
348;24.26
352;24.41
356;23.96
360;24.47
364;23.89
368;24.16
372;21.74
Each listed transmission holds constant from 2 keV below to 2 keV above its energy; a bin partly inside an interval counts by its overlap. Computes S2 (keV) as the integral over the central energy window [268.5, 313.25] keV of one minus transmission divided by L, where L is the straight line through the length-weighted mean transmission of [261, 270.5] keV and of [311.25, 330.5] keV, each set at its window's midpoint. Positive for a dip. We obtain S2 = -3.4 keV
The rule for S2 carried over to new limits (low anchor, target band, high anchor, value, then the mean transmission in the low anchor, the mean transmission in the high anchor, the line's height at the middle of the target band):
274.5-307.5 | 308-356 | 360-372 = 1.4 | 24.9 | 23.7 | 24.3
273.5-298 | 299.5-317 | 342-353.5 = 0.6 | 25.1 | 23.9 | 24.7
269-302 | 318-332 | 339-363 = 0.8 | 25.1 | 24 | 24.4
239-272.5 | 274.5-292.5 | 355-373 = -1.5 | 23.3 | 23.7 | 23.4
